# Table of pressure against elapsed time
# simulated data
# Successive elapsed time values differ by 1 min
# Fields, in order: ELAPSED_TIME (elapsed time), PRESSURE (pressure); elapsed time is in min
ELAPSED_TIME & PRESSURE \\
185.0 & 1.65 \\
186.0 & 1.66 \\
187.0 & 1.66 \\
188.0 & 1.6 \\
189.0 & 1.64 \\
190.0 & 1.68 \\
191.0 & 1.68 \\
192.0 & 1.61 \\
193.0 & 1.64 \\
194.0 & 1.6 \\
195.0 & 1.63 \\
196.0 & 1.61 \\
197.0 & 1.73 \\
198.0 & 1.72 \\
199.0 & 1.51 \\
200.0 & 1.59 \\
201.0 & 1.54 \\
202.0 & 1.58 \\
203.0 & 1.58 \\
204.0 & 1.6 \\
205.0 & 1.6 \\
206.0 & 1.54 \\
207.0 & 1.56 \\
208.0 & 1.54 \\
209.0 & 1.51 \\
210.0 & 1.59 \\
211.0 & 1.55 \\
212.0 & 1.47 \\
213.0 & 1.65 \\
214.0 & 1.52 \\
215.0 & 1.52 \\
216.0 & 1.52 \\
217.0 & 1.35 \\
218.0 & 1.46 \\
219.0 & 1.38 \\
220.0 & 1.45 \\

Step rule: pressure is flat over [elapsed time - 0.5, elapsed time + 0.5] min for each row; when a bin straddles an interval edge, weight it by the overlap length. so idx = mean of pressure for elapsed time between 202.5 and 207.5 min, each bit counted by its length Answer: 1.58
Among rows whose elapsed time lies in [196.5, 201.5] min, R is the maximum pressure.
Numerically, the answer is 1.73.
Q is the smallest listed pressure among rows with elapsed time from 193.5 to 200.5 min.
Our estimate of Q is 1.51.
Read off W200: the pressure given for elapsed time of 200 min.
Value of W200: 1.59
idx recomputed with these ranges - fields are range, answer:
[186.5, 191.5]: 1.65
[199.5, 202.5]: 1.57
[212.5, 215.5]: 1.56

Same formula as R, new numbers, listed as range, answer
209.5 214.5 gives 1.65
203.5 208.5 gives 1.6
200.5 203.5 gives 1.58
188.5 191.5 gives 1.68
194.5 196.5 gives 1.63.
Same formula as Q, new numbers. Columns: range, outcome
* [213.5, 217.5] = 1.35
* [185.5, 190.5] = 1.6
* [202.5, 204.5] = 1.58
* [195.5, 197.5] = 1.61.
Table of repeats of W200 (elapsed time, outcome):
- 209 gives 1.51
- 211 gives 1.55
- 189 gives 1.64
